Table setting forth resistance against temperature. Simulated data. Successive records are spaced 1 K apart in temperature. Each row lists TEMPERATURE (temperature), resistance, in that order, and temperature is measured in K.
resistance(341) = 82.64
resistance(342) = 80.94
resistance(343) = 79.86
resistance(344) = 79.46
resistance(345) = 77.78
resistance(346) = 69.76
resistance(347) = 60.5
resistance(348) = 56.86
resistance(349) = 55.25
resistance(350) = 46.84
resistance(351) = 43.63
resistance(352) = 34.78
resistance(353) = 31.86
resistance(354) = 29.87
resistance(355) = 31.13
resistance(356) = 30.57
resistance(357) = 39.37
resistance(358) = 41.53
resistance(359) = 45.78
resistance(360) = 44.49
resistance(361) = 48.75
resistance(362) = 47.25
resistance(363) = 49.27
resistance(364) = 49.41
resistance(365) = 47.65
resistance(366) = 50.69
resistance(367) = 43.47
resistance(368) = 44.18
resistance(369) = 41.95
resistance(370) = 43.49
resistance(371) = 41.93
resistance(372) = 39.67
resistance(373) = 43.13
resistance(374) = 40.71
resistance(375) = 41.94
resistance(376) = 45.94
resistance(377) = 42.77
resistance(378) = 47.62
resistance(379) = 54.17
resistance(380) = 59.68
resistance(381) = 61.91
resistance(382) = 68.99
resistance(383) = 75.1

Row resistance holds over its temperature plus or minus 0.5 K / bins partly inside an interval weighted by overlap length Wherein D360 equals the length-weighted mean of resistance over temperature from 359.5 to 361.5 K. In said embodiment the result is 46.6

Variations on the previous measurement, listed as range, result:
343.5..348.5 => 68.9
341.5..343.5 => 80.4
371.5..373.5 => 41.4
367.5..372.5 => 42.2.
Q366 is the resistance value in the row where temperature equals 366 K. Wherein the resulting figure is 50.69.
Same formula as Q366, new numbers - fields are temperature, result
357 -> 39.37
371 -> 41.93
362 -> 47.25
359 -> 45.78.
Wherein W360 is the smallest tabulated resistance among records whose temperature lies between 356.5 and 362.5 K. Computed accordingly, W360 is 39.37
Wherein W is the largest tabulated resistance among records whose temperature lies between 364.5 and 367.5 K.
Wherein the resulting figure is 50.69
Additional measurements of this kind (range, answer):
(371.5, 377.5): 45.94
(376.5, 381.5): 61.91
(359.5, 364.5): 49.41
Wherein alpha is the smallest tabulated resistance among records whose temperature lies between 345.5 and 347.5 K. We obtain 60.5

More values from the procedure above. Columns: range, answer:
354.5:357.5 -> 30.57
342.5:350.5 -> 46.84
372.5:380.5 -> 40.71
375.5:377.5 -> 42.77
